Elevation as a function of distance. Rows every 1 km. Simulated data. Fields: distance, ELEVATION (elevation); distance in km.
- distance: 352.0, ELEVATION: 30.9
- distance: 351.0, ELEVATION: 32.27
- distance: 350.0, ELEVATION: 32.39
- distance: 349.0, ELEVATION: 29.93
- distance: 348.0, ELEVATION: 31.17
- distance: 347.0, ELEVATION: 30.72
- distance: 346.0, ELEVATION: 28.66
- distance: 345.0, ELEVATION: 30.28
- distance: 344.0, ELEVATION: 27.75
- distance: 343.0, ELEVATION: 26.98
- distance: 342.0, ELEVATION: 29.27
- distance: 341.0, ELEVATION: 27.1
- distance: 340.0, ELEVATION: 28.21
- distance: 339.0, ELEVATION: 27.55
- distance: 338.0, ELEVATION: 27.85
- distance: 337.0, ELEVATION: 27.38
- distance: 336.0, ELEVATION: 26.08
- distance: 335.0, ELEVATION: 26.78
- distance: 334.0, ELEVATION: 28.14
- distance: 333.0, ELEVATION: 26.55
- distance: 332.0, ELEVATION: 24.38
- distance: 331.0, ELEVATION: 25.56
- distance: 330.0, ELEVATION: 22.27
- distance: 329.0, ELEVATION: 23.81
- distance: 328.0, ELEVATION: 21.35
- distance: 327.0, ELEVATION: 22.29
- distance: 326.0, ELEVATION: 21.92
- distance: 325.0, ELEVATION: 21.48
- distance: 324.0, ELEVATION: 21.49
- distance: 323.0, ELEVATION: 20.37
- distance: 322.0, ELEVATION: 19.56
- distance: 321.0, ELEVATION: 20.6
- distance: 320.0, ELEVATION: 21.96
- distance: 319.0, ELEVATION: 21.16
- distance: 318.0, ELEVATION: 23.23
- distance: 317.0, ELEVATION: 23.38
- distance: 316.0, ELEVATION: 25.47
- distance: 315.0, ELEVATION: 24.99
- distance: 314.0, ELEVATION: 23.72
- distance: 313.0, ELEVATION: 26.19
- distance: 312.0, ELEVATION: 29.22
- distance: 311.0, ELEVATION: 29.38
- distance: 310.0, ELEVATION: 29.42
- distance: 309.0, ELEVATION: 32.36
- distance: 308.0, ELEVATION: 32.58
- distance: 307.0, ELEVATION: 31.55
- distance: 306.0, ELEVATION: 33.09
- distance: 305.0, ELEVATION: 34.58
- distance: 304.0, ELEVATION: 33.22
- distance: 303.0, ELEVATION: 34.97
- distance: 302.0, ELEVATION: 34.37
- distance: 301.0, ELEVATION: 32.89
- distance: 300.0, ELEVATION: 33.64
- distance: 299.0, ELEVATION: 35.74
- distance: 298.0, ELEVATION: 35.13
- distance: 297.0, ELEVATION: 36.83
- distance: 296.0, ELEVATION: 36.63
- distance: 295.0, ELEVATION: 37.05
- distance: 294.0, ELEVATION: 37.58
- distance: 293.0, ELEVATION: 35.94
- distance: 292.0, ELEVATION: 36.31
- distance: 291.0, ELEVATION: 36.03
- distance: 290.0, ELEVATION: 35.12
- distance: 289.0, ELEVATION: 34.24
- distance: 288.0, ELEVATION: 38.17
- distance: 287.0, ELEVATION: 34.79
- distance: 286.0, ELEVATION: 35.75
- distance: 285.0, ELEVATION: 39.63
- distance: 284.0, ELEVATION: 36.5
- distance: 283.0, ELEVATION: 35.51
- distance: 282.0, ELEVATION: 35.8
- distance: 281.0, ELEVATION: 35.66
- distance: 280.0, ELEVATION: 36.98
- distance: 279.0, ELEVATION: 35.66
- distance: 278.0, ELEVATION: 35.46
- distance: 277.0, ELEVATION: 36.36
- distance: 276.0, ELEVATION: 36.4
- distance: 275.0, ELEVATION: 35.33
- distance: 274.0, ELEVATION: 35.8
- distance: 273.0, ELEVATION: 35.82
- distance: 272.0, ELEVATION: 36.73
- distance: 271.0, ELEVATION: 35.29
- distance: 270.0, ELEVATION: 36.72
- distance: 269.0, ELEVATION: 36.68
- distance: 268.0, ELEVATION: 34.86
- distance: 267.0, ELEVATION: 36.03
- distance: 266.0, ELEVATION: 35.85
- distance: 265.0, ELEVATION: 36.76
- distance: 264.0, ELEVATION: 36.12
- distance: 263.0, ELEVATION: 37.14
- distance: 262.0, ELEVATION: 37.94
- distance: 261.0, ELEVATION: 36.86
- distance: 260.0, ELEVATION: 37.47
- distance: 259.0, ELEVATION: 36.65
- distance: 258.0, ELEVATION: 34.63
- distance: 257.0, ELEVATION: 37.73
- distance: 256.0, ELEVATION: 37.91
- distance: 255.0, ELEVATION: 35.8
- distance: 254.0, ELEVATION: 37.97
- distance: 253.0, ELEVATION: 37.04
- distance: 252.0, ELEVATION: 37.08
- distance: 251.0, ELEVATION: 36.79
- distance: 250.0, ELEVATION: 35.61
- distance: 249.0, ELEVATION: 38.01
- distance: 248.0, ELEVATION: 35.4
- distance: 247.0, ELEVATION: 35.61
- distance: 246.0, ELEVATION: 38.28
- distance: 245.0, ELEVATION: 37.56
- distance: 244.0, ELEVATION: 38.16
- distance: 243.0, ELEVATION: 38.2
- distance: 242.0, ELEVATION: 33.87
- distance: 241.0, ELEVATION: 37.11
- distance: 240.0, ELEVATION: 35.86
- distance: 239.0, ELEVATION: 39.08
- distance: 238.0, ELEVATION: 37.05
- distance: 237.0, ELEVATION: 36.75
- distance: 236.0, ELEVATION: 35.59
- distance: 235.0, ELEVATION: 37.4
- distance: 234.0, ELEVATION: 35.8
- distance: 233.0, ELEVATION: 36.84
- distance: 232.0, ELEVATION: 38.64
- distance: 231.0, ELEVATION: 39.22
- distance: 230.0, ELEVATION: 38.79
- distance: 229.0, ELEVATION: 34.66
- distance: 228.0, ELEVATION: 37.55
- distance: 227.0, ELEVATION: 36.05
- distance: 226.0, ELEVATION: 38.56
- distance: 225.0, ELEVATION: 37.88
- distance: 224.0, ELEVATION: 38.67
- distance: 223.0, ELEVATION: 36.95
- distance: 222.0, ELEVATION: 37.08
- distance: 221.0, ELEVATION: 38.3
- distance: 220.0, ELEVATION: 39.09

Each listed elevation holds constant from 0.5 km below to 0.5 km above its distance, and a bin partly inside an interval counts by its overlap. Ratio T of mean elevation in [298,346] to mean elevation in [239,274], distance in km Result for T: 0.7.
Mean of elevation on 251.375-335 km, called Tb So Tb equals 32.2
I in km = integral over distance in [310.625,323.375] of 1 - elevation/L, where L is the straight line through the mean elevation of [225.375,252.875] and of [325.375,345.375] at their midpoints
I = 2.0 km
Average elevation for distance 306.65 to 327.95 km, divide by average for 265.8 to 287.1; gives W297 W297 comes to 0.69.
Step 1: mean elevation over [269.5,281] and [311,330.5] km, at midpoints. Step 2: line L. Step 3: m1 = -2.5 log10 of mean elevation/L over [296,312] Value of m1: -0.19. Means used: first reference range 36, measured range 33.3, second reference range 23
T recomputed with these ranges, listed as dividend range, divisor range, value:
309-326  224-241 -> 0.65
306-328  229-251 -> 0.67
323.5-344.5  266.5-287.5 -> 0.70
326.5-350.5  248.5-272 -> 0.74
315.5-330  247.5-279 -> 0.60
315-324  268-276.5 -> 0.61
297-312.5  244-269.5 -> 0.90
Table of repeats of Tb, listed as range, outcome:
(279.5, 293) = 36.2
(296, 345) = 27.5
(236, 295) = 36.5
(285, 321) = 31.9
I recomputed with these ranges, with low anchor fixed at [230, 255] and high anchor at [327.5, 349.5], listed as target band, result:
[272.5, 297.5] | -2.73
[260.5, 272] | -0.60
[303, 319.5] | 0.82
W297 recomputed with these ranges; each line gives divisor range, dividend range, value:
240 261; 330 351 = 0.76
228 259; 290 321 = 0.84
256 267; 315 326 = 0.60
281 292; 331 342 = 0.75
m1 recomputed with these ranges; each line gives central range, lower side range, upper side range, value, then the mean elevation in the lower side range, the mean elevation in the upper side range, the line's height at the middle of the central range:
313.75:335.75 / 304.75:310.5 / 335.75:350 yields 0.29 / 32.2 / 28.7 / 30.5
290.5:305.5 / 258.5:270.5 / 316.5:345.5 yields -0.16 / 36.6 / 24.6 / 30.6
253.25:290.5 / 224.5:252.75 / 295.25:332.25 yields -0.11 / 37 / 27.7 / 32.9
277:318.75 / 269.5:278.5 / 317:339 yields -0.09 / 36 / 23.6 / 30.5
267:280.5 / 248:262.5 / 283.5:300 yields 0.02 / 36.9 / 36.3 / 36.6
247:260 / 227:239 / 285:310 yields -0.01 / 37.2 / 34.9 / 36.4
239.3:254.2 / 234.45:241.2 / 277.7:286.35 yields 0.00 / 37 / 36.4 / 36.8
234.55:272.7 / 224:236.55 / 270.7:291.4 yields 0.00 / 37.3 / 36.1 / 36.7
